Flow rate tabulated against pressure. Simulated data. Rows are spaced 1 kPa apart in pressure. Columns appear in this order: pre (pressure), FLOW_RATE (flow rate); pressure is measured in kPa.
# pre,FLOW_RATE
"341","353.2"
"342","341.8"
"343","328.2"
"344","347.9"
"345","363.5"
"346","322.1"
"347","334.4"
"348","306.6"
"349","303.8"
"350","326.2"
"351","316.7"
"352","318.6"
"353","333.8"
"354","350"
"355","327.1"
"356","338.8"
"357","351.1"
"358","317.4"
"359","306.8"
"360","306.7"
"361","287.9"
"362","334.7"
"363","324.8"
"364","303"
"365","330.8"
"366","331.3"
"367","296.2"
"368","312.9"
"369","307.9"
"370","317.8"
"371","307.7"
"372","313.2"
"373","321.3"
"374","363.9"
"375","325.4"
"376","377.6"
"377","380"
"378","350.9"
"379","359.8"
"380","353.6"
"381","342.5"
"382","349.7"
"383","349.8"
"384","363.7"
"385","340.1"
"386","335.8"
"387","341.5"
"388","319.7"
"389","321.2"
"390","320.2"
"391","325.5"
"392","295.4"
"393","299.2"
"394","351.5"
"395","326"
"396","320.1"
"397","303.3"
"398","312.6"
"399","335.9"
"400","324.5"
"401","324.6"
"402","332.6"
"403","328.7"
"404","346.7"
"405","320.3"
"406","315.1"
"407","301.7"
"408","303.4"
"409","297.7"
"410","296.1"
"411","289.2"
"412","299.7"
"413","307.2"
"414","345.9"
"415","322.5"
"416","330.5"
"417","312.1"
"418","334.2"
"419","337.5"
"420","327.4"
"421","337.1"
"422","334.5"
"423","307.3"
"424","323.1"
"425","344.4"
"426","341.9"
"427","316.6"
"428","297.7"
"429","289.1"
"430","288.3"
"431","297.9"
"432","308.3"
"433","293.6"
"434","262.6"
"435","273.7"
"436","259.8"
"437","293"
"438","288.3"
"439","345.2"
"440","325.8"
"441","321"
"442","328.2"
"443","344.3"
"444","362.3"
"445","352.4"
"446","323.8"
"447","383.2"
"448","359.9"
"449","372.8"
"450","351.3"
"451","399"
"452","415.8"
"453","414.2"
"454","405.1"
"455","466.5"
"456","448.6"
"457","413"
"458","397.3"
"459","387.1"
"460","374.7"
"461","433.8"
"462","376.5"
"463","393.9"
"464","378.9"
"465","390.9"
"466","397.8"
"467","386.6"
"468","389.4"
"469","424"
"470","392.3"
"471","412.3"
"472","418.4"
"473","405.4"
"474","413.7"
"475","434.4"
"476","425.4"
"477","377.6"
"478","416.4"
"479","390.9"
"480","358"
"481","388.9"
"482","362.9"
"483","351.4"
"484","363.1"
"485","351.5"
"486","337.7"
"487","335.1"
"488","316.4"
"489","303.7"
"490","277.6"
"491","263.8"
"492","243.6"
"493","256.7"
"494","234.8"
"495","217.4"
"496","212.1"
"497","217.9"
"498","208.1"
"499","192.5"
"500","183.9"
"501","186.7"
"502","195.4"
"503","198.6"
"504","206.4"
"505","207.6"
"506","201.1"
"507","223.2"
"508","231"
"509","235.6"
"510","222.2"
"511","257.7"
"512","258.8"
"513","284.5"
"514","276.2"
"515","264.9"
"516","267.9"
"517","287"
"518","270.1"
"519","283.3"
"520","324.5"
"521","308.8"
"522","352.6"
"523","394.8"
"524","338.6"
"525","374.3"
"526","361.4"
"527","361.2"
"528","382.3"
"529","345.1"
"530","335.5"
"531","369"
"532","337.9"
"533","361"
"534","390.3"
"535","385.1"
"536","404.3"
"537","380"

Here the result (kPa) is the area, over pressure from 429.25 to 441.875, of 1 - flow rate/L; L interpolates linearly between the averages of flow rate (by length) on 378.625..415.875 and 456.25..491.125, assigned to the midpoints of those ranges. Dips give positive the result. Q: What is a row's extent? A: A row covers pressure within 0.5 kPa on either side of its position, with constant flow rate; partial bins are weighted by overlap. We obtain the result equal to 2.0 kPa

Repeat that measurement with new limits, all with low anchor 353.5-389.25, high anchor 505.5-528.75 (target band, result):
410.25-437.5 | 0.7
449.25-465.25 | -4.8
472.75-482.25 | -2.9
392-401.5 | 0.2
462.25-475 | -3.9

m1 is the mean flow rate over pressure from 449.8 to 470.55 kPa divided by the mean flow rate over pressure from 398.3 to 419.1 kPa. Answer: 1.26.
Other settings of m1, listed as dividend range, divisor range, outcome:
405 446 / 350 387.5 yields 0.95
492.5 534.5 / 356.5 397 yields 0.84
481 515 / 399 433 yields 0.81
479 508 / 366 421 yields 0.81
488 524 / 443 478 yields 0.64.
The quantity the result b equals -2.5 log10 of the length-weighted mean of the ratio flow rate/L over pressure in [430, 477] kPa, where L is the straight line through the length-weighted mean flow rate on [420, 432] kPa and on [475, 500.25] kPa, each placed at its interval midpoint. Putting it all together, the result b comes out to -0.18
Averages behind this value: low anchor 316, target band 370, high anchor 307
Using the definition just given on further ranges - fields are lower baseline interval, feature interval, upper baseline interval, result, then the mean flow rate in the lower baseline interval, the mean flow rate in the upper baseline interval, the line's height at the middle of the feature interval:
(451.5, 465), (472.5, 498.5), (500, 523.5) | 0.028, 407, 257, 331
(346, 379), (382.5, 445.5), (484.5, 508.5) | -0.090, 326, 242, 294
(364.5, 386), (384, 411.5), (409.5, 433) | 0.024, 338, 316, 327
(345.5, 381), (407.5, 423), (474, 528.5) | -0.011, 328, 293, 315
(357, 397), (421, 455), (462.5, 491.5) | 0.075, 329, 374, 357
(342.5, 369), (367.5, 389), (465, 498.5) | -0.040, 324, 343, 327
